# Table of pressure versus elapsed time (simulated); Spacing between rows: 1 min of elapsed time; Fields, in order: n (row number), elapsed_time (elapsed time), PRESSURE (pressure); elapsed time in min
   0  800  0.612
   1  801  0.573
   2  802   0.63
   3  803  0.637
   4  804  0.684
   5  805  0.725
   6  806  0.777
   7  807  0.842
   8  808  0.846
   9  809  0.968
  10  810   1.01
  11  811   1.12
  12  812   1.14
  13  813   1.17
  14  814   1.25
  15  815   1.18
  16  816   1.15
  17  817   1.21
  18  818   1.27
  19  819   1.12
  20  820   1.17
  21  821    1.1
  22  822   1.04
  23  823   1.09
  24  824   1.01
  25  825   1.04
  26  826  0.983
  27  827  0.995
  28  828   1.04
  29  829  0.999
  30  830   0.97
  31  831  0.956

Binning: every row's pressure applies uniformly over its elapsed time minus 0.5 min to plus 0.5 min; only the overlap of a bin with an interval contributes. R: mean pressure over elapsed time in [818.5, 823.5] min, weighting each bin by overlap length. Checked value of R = 1.1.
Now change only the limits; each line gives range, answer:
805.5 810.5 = 0.889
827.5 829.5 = 1.02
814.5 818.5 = 1.2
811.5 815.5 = 1.18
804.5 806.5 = 0.751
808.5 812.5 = 1.06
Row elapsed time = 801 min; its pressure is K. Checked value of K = 0.573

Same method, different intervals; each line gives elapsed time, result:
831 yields 0.956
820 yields 1.17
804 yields 0.684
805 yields 0.725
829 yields 0.999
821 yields 1.1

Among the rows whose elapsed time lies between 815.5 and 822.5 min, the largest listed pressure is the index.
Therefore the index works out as 1.27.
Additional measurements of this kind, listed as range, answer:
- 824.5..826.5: 1.04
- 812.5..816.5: 1.25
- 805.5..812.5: 1.14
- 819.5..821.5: 1.17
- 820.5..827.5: 1.1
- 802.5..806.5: 0.777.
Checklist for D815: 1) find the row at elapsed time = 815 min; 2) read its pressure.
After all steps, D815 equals 1.18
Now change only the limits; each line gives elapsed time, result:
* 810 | 1.01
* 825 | 1.04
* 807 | 0.842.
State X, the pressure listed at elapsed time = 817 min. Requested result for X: 1.21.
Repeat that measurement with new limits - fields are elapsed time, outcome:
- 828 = 1.04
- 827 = 0.995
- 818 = 1.27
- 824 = 1.01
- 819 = 1.12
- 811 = 1.12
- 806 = 0.777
